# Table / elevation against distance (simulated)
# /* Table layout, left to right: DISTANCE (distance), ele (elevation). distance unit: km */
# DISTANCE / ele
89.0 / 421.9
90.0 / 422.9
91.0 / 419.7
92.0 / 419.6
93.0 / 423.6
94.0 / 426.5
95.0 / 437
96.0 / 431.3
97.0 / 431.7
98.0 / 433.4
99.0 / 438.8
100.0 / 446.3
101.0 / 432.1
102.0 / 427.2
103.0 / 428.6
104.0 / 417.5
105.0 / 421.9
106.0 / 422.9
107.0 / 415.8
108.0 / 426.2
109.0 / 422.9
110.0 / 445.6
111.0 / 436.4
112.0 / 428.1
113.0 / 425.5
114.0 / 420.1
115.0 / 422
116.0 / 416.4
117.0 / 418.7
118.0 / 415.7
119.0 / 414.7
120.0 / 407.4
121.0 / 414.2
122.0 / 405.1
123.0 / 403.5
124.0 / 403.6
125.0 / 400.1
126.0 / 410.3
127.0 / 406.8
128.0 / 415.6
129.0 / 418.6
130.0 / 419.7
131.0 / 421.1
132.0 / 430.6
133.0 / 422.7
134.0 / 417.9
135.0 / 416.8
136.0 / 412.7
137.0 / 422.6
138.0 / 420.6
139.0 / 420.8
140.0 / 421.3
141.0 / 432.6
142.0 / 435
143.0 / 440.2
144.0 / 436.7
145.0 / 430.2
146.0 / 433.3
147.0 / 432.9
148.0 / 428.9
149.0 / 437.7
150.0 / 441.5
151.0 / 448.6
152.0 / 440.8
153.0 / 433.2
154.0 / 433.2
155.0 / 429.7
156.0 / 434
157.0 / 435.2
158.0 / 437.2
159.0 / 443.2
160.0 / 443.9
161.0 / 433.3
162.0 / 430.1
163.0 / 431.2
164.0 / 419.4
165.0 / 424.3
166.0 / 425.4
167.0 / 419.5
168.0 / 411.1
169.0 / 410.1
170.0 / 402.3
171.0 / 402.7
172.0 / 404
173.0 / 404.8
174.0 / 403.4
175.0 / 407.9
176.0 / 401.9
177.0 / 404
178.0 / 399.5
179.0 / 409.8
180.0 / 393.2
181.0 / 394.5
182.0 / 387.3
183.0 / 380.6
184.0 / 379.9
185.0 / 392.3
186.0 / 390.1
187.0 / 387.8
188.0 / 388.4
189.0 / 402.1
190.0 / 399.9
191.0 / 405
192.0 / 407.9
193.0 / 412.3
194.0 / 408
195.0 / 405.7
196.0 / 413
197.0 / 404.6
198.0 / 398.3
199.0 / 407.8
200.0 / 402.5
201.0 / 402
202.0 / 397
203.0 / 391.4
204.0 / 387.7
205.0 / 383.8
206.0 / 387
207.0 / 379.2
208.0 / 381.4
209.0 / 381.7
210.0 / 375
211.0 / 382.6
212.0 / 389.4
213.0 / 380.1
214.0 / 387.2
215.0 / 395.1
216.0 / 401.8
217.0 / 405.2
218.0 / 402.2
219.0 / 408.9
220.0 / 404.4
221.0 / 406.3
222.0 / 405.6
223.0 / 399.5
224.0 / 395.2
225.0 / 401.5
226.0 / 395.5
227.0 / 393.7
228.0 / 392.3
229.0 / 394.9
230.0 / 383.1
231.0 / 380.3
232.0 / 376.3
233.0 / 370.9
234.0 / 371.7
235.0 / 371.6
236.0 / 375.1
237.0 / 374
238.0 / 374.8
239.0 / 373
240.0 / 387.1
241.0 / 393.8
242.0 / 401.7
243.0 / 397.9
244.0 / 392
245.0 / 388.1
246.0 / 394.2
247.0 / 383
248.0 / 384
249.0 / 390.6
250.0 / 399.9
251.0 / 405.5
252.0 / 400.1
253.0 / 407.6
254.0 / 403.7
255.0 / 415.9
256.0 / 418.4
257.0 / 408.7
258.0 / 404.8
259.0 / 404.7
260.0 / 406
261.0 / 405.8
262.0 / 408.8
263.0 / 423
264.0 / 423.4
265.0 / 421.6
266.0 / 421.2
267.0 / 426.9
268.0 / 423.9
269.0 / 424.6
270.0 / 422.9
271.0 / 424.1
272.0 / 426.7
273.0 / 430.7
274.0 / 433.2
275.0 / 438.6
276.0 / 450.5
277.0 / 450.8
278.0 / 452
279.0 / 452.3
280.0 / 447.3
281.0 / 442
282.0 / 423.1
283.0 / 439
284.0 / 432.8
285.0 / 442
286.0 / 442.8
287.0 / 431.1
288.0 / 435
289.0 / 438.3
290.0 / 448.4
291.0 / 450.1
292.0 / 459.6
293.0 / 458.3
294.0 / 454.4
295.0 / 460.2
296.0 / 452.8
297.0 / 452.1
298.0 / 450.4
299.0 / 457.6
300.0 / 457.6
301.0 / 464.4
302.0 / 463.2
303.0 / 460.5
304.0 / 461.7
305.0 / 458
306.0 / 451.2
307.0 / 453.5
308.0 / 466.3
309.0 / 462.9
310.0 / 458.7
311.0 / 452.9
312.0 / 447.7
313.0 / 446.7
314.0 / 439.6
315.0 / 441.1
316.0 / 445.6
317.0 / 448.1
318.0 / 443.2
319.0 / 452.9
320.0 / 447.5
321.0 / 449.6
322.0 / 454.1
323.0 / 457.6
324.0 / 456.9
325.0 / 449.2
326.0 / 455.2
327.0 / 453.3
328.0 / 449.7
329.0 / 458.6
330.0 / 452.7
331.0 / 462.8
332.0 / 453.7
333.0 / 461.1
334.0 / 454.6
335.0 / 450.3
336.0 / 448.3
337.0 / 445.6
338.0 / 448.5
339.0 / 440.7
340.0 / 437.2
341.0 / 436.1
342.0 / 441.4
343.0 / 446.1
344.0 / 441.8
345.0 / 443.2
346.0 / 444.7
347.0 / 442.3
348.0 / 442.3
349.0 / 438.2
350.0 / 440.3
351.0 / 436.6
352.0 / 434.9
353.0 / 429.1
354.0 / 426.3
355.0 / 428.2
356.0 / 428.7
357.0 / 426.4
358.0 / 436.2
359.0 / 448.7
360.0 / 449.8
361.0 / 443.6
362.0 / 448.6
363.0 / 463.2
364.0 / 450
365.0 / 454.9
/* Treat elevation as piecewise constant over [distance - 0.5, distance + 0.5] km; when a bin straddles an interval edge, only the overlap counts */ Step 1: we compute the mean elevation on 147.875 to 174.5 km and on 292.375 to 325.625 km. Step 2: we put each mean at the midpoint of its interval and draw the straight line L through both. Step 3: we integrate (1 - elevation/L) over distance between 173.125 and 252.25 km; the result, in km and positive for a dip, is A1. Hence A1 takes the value 7.7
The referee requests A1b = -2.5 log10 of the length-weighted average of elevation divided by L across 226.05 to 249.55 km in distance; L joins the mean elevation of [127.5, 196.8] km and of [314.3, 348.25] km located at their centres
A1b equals 0.12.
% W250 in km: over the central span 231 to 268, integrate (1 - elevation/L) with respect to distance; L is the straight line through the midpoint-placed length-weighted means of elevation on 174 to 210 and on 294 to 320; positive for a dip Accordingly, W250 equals 2.4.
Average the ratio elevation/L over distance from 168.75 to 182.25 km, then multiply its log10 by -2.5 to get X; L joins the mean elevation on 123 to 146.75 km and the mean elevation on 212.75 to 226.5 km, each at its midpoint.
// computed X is 0.02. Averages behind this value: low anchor 421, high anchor 400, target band 402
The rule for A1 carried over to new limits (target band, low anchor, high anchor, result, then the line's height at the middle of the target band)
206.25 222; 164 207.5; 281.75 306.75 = 0.81 km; 414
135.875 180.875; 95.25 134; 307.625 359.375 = 0.32 km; 427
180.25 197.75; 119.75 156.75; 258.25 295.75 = 1.24 km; 428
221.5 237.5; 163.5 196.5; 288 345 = 1.30 km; 421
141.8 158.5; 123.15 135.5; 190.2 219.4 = -1.06 km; 410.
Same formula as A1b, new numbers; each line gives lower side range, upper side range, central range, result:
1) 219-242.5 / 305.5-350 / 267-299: -0.051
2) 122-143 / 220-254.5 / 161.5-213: 0.010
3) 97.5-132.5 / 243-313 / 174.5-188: 0.083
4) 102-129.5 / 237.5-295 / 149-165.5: -0.041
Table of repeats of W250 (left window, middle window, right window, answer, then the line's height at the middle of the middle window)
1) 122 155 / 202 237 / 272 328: 3.82 km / 437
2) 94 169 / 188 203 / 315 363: 0.98 km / 432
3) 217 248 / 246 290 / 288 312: 0.21 km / 424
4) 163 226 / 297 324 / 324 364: -1.18 km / 435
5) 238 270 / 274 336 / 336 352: -3.69 km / 425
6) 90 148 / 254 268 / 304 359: 0.78 km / 439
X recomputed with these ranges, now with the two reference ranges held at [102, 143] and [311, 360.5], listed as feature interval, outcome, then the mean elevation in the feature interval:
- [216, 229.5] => 0.08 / 400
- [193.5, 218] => 0.09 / 394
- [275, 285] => -0.01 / 443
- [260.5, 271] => 0.04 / 420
